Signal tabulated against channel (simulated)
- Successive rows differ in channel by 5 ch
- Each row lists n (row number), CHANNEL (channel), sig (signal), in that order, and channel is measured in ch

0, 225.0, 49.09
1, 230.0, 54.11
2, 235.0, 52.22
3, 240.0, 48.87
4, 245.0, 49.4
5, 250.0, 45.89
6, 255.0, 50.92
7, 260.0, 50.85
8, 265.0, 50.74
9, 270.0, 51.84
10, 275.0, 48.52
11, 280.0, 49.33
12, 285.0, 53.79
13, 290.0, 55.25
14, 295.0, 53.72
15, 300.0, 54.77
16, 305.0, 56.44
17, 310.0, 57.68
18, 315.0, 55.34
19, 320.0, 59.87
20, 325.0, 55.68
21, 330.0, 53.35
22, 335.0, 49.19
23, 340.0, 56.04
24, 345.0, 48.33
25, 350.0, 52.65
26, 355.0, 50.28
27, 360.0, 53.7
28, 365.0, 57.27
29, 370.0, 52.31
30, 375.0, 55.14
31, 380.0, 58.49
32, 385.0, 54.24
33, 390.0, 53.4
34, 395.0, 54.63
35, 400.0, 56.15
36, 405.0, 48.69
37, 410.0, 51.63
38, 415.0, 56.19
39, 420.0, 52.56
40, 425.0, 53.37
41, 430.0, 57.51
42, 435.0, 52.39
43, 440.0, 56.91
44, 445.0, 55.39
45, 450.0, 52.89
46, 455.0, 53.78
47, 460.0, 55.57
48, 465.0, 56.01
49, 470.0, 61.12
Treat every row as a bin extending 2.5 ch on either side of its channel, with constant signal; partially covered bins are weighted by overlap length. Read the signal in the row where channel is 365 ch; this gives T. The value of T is 57.27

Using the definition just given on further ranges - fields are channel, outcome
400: 56.15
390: 53.4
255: 50.92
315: 55.34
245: 49.4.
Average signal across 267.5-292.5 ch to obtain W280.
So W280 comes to 51.7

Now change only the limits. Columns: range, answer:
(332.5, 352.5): 51.6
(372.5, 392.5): 55.3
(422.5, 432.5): 55.4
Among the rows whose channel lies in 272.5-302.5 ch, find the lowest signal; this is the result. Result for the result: 48.52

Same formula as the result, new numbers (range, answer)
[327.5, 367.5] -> 48.33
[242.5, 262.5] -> 45.89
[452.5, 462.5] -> 53.78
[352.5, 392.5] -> 50.28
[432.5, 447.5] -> 52.39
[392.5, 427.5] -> 48.69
